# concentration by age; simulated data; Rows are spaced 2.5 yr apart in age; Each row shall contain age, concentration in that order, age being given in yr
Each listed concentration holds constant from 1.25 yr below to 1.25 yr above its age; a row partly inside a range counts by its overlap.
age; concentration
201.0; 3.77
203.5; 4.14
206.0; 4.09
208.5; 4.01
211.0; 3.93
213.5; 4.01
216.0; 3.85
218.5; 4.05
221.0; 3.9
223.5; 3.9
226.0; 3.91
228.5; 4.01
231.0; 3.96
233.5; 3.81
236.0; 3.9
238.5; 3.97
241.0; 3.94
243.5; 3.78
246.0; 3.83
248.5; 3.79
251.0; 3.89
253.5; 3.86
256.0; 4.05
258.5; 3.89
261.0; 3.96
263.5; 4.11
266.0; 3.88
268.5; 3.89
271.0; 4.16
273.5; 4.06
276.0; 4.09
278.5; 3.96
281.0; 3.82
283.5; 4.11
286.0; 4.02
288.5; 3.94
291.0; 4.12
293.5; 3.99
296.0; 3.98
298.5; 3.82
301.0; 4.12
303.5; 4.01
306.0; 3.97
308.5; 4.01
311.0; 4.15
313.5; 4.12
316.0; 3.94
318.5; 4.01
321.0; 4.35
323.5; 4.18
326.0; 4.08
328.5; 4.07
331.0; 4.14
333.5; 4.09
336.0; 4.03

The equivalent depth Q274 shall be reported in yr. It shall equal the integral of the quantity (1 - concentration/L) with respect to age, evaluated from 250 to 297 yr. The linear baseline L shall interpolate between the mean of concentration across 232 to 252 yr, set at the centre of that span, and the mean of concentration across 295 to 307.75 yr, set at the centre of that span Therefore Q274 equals -0.7 yr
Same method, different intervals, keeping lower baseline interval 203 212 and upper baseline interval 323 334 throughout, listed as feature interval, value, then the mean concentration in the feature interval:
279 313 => 0.7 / 4.01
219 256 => 1.4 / 3.9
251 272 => 0.5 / 3.97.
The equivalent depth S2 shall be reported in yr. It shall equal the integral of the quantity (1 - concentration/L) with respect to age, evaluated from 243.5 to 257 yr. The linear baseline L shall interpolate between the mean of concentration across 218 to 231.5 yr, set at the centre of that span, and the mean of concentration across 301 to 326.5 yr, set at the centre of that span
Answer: 0.4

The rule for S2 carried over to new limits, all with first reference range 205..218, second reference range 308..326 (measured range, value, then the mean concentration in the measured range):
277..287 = 0.2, 3.98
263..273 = 0.1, 4.01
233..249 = 0.6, 3.87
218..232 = 0.2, 3.95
